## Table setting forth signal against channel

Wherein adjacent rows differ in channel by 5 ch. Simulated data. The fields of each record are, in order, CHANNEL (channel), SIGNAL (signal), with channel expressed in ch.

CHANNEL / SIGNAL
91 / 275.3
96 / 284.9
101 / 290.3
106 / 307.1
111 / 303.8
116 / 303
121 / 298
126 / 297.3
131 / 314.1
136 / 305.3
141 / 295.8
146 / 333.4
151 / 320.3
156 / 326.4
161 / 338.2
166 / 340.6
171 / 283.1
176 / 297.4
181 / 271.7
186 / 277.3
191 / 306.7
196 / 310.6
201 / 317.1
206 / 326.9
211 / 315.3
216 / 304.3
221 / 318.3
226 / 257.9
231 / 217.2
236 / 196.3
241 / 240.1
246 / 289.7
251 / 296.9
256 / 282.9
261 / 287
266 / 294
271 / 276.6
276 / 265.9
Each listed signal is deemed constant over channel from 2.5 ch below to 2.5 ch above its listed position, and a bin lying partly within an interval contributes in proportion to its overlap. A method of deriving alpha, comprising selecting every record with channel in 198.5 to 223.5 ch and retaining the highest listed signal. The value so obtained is 326.9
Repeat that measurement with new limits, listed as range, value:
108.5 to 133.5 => 314.1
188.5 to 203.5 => 317.1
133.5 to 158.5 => 333.4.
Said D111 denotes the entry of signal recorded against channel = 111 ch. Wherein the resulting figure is 303.8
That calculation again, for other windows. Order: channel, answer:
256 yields 282.9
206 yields 326.9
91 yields 275.3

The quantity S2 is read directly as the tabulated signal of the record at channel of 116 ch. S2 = 303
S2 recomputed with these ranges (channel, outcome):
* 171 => 283.1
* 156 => 326.4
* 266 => 294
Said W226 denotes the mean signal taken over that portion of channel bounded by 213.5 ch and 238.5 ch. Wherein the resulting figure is 259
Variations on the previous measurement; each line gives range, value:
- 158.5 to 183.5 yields 306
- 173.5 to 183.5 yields 285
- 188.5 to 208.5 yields 315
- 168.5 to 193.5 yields 287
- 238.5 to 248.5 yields 265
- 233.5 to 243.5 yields 218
